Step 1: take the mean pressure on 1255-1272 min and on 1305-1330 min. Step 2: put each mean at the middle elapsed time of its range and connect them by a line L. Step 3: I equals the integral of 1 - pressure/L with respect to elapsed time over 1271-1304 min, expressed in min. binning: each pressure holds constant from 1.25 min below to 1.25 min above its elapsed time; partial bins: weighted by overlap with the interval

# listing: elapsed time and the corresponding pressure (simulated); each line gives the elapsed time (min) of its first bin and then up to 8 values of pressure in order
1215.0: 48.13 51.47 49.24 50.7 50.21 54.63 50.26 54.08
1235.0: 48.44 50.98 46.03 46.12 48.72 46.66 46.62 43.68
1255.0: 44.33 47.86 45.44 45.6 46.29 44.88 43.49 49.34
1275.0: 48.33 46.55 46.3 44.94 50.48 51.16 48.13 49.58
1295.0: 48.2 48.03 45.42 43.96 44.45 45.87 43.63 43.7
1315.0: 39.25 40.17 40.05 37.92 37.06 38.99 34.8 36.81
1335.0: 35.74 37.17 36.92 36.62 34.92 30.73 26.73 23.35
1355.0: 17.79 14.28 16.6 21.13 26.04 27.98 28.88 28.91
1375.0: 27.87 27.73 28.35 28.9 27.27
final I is -3.2 min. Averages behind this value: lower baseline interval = 45.7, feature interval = 47.7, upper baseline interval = 40.6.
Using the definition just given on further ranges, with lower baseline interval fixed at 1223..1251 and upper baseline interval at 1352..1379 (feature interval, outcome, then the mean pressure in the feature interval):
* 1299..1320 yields -4.9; 43.1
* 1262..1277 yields -1.2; 46.4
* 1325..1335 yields -1.9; 36.8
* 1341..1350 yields -1.7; 33.1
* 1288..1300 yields -3.3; 48.3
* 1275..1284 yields -1.2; 46.4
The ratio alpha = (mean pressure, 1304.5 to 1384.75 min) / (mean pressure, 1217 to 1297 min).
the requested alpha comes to 0.7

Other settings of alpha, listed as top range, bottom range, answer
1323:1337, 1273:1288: 0.77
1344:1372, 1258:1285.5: 0.53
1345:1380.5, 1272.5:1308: 0.53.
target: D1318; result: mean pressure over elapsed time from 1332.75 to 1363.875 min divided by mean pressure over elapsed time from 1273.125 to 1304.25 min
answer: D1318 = 0.59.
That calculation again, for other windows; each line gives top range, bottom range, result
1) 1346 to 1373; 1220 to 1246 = 0.48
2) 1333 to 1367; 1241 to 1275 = 0.60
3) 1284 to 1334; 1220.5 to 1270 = 0.90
